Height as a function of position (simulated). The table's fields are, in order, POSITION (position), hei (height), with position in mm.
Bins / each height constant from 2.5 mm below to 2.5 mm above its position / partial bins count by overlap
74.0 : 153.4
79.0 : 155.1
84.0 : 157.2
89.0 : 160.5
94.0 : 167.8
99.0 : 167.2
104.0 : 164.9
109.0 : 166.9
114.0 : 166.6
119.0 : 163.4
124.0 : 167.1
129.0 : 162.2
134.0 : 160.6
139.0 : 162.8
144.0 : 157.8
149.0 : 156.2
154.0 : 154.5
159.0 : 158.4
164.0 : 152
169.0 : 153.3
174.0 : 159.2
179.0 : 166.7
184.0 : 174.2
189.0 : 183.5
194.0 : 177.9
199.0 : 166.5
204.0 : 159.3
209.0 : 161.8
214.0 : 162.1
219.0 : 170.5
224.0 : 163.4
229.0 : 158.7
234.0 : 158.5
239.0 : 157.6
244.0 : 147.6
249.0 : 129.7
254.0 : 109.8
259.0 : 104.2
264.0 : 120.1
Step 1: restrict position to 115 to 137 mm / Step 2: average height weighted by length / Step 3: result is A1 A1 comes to 164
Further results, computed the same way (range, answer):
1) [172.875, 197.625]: 173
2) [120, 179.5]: 159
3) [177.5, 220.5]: 169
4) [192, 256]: 156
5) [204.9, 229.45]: 163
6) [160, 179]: 157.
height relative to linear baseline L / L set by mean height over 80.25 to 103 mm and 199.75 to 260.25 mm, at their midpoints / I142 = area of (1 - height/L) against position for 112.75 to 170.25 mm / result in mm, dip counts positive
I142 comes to -0.47 mm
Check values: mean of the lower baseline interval 163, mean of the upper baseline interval 150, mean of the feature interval 160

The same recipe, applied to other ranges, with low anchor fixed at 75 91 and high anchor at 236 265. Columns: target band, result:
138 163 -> -2.0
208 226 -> -4.0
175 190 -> -3.4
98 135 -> -3.3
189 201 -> -3.2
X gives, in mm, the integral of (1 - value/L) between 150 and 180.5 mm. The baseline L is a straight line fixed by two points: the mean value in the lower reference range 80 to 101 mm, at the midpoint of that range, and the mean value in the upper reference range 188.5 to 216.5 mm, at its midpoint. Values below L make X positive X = 1.6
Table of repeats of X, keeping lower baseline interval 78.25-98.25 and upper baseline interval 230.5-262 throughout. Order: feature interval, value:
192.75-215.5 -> -3.7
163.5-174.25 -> -0.5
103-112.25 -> -0.5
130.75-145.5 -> -0.7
